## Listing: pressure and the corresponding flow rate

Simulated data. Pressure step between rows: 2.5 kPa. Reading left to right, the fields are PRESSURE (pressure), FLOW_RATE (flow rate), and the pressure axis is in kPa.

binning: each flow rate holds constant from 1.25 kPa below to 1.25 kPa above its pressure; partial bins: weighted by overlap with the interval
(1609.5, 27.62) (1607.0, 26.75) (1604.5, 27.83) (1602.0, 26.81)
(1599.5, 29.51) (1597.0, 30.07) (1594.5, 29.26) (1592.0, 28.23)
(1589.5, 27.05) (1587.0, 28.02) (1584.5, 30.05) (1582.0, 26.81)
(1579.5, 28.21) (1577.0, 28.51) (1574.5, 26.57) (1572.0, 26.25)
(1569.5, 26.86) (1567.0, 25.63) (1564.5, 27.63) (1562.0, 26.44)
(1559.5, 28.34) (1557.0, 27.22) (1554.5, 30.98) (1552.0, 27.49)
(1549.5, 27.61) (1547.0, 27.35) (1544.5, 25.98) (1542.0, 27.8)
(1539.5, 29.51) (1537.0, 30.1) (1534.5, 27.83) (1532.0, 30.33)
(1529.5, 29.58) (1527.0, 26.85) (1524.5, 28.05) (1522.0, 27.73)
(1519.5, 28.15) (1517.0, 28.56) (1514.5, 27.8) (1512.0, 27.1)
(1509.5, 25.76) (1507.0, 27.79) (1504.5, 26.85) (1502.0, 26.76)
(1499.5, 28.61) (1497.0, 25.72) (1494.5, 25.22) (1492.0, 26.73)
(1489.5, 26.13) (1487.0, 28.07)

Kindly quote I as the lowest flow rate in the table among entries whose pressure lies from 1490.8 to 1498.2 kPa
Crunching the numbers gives 25.22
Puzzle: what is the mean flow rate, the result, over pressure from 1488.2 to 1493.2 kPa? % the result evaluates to 26.4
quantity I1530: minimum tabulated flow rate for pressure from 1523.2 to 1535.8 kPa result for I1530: 26.85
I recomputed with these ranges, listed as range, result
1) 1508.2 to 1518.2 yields 25.76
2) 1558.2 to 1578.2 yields 25.63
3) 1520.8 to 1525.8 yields 27.73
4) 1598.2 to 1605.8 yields 26.81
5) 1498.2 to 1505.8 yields 26.76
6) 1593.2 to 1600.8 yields 29.26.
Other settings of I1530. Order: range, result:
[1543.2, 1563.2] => 25.98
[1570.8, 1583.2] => 26.25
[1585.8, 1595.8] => 27.05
